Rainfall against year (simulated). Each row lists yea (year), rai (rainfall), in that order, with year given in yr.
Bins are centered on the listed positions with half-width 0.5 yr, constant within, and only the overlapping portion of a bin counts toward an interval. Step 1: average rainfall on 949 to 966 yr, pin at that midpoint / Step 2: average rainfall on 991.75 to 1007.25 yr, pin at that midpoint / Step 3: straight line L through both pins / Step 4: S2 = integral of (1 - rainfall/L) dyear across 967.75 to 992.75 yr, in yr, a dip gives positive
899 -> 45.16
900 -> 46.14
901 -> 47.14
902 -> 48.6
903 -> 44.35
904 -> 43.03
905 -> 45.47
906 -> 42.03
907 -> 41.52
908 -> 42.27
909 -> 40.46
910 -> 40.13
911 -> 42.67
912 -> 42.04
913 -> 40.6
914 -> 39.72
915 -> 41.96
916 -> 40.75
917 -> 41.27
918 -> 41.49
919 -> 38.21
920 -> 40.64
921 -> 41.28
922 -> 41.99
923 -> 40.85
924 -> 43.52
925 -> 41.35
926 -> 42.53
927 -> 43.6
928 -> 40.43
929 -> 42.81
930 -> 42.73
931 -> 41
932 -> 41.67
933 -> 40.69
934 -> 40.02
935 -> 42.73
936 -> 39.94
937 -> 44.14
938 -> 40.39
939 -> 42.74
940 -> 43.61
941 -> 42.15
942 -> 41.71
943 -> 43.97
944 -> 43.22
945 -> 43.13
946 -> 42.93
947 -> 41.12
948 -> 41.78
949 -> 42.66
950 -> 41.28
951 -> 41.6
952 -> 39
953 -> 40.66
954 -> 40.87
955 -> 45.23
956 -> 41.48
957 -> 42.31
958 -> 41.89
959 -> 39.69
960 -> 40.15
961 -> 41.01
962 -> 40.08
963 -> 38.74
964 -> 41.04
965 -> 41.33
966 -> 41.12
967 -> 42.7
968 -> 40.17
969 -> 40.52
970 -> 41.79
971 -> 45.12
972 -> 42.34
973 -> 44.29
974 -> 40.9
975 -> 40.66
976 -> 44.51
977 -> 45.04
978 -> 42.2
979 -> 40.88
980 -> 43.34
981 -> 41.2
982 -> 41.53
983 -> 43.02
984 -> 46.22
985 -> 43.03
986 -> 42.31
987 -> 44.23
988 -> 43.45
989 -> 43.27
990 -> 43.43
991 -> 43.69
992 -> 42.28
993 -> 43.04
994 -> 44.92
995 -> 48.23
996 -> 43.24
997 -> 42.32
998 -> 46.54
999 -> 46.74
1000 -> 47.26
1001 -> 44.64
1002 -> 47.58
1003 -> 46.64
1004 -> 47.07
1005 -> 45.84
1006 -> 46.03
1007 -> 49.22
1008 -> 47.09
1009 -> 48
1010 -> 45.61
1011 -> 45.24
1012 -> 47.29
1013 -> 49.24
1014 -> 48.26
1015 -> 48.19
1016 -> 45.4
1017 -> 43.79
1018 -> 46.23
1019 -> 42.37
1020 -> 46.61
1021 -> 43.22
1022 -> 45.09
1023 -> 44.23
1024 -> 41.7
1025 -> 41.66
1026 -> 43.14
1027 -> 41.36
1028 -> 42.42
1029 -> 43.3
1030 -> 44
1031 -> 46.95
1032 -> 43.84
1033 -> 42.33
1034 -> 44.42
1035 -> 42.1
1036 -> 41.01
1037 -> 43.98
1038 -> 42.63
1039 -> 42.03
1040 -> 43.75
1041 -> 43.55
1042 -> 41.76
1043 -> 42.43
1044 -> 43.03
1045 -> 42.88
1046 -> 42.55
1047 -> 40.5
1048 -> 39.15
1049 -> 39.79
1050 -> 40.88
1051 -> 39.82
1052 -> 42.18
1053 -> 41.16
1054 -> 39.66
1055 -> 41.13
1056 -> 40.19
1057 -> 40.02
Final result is 0.4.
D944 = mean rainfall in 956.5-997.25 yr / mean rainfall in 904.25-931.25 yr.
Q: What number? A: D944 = 1.0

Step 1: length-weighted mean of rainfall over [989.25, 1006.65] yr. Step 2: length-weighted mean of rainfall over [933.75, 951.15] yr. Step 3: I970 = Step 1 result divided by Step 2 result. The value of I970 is 1.07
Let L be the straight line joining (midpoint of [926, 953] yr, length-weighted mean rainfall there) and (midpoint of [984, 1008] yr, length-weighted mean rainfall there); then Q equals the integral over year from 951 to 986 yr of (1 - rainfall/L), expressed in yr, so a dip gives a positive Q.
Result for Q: 1.3 yr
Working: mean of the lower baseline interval 41.9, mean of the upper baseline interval 45.1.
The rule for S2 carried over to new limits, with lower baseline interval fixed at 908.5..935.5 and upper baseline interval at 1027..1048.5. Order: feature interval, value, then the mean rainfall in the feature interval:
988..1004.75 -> -1.09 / 45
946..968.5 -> 0.31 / 41.2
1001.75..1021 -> -1.85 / 46.5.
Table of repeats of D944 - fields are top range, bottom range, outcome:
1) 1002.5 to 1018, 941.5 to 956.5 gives 1.11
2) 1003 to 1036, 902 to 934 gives 1.08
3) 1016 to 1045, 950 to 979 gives 1.04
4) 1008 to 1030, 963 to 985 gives 1.06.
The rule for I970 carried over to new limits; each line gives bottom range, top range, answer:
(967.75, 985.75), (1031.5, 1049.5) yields 0.99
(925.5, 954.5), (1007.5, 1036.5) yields 1.06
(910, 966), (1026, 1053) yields 1.02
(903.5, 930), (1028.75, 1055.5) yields 1.01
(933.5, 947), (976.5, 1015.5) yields 1.06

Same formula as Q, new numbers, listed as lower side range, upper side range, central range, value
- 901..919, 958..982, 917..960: 0.2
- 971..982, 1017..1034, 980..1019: -1.9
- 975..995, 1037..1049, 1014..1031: -0.6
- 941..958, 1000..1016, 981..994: 0.6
